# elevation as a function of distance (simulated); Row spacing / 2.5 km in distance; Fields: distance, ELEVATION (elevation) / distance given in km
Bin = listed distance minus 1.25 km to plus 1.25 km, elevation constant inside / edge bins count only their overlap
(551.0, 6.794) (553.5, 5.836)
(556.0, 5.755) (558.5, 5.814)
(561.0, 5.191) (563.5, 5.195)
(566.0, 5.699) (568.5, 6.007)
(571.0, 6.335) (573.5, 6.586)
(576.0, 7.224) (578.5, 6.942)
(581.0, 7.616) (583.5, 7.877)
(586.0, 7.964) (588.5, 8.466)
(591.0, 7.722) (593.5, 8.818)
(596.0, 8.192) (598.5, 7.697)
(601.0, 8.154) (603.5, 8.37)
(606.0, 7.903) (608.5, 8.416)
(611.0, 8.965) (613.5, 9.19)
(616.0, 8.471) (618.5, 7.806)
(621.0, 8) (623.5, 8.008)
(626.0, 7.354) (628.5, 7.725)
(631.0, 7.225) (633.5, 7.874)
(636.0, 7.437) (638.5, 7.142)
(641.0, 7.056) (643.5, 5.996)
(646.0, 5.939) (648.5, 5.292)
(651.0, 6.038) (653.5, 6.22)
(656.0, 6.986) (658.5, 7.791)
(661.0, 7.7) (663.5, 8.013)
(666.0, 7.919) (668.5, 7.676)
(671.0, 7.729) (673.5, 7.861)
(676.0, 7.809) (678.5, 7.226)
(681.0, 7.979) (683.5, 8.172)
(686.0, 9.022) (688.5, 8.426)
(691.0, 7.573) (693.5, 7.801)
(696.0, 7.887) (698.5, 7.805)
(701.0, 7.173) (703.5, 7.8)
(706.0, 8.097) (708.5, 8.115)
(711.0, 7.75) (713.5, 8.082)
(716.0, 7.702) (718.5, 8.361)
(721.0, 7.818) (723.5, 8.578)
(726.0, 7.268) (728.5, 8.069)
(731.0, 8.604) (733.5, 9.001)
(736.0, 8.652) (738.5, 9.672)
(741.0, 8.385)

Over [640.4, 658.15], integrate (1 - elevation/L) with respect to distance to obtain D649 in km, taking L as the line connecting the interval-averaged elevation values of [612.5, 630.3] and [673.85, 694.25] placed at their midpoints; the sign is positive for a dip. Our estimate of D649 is 3.88 km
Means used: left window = 8.04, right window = 8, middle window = 6.27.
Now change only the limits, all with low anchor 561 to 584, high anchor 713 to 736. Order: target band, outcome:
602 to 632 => -4.9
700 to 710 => 0.2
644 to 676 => 1.6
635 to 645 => 0.5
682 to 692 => -0.7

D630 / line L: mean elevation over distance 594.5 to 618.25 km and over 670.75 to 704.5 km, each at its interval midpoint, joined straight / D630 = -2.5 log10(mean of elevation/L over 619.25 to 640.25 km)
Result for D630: 0.09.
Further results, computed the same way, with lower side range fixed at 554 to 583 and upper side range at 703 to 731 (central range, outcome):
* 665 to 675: -0.050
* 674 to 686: -0.051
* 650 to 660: 0.073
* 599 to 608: -0.216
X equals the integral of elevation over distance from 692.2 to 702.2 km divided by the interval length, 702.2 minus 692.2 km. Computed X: 7.67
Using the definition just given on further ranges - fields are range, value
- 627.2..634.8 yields 7.61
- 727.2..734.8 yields 8.55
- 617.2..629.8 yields 7.78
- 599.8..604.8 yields 8.26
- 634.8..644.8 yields 6.9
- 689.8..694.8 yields 7.69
